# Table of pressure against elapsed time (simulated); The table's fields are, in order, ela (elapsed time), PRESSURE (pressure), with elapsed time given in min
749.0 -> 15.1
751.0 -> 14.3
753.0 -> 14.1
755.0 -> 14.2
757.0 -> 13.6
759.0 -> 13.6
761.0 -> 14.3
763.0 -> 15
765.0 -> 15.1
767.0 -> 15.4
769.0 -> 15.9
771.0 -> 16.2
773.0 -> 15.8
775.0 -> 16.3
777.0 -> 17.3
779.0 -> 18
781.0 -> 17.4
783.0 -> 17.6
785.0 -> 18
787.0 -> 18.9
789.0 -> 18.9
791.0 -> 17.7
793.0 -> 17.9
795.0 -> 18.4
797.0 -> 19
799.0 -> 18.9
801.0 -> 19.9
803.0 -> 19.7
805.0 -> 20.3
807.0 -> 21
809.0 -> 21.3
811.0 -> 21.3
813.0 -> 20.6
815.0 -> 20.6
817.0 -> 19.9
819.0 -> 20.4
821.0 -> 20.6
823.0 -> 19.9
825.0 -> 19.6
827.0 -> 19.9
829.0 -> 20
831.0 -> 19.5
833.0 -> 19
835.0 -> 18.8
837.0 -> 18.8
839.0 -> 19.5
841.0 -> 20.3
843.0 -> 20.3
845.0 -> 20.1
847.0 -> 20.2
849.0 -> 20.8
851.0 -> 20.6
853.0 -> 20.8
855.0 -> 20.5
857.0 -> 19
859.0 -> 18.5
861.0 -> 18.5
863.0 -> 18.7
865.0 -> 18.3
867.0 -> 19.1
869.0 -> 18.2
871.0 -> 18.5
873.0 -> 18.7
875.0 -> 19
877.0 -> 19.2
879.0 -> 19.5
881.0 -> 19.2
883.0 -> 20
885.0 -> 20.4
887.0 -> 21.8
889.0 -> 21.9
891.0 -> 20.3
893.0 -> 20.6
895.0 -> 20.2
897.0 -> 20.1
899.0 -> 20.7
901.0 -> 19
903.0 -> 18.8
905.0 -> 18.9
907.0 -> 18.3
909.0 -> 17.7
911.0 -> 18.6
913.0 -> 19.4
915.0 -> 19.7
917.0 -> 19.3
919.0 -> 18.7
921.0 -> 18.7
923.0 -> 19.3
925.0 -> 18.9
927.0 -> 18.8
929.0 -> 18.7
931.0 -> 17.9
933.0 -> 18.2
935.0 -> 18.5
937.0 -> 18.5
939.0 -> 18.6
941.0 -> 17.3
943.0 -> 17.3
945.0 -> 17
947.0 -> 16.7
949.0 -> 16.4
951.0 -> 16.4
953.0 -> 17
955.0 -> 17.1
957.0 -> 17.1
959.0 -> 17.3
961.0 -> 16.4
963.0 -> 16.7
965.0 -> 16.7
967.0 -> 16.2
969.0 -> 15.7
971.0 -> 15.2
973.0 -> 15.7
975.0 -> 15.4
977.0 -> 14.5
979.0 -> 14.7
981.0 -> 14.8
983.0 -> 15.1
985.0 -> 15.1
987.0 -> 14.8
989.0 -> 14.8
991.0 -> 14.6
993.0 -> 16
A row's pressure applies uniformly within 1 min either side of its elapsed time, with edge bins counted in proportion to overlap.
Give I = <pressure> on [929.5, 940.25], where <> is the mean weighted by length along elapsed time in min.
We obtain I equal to 18.3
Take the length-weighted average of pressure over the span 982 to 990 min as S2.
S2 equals 14.9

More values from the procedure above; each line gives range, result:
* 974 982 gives 14.9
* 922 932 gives 18.7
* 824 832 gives 19.8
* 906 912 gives 18.2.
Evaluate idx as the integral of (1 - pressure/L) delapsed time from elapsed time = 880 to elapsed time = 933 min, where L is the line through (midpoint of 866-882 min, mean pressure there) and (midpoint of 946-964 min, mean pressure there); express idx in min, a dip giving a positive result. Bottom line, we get -3.99 min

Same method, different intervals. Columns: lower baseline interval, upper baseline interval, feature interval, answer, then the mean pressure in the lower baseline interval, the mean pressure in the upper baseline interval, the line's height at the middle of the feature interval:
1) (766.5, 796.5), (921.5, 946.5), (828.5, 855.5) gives -3.4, 17.4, 18.2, 17.7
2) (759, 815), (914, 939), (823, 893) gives -4.9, 18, 18.8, 18.4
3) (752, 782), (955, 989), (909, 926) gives -3.6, 15.5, 15.7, 15.7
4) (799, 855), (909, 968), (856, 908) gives -1.2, 20.1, 17.8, 19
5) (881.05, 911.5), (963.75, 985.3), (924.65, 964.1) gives -1.0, 19.8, 15.4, 17.1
